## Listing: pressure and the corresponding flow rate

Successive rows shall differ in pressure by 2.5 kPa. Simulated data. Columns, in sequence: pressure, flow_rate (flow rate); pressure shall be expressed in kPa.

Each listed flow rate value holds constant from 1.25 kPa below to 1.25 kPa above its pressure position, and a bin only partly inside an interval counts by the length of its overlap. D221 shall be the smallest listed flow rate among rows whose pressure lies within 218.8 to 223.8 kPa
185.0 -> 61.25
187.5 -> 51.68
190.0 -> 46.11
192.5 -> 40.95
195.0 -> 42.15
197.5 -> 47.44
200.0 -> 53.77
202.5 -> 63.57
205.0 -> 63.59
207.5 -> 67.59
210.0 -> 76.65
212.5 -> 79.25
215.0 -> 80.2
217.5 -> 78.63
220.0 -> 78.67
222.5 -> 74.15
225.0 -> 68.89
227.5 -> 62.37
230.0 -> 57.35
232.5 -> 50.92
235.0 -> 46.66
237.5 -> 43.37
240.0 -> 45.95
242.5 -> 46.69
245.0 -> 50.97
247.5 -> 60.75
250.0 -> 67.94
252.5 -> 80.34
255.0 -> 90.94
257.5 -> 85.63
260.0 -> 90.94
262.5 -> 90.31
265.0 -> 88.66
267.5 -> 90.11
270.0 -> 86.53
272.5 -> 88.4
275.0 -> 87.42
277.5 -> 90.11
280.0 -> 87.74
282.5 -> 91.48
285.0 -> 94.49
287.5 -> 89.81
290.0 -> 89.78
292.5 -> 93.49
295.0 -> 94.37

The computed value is 74.15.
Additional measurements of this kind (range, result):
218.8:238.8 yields 43.37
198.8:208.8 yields 53.77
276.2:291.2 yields 87.74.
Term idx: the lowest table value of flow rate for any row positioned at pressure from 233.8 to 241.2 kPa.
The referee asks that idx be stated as 43.37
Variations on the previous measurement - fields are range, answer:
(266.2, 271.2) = 86.53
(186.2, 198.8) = 40.95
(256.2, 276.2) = 85.63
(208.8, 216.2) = 76.65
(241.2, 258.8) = 46.69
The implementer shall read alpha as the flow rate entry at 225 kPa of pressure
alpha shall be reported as 68.89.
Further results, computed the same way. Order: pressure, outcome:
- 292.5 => 93.49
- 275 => 87.42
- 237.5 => 43.37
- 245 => 50.97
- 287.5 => 89.81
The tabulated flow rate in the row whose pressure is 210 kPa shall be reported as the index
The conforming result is 76.65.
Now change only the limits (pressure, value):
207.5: 67.59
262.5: 90.31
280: 87.74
